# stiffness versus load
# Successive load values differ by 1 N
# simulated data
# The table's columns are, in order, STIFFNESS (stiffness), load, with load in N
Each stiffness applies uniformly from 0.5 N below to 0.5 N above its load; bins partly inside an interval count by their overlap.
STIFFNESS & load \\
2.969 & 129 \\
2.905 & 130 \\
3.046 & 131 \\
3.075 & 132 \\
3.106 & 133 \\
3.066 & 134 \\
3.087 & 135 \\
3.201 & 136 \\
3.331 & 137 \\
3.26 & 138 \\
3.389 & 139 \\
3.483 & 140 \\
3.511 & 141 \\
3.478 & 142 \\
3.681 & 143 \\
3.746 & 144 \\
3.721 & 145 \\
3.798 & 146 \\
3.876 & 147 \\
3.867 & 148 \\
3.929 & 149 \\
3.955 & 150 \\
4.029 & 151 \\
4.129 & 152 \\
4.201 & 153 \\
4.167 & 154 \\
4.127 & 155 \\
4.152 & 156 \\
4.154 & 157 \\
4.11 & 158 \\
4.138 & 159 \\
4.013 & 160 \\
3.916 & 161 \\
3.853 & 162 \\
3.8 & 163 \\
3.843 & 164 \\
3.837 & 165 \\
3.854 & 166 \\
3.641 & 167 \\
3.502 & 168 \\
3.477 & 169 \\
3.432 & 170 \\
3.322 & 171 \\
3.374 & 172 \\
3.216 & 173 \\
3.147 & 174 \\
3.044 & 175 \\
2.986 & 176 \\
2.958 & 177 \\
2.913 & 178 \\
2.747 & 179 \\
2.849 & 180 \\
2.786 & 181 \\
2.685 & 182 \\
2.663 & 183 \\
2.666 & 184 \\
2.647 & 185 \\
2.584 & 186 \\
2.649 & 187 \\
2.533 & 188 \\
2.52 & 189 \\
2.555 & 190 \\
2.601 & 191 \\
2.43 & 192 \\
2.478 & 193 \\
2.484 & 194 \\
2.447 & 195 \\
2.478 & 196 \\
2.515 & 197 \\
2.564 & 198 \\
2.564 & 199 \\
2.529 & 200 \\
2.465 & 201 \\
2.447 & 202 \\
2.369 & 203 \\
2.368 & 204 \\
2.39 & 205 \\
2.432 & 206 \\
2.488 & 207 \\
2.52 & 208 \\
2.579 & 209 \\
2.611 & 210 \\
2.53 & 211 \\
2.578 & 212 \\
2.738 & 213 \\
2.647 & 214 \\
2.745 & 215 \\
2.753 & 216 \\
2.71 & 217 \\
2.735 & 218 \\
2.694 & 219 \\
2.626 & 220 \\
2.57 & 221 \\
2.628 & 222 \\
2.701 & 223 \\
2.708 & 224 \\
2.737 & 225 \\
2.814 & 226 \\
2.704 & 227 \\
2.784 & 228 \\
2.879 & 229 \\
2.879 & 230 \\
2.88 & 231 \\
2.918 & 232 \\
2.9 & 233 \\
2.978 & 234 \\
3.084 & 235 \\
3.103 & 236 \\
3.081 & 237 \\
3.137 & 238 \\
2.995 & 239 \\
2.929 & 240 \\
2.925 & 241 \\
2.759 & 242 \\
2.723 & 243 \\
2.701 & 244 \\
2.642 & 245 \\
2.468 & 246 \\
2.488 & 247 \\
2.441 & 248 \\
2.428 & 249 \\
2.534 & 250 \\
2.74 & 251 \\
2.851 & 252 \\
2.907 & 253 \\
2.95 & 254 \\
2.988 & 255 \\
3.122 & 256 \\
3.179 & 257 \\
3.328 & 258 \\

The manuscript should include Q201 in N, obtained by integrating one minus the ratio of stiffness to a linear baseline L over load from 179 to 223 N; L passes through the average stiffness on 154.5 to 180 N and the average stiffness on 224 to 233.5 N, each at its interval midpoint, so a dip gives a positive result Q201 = 8.0 N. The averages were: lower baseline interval 3.57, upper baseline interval 2.83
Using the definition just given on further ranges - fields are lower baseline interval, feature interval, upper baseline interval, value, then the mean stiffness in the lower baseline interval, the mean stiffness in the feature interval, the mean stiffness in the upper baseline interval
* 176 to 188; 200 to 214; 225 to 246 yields 1.49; 2.74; 2.51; 2.88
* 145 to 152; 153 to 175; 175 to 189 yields -2.48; 3.91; 3.76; 2.75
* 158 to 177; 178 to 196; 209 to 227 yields 3.44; 3.58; 2.61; 2.68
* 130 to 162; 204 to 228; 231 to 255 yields 3.32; 3.69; 2.63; 2.82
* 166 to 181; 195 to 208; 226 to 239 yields 2.56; 3.2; 2.47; 2.94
